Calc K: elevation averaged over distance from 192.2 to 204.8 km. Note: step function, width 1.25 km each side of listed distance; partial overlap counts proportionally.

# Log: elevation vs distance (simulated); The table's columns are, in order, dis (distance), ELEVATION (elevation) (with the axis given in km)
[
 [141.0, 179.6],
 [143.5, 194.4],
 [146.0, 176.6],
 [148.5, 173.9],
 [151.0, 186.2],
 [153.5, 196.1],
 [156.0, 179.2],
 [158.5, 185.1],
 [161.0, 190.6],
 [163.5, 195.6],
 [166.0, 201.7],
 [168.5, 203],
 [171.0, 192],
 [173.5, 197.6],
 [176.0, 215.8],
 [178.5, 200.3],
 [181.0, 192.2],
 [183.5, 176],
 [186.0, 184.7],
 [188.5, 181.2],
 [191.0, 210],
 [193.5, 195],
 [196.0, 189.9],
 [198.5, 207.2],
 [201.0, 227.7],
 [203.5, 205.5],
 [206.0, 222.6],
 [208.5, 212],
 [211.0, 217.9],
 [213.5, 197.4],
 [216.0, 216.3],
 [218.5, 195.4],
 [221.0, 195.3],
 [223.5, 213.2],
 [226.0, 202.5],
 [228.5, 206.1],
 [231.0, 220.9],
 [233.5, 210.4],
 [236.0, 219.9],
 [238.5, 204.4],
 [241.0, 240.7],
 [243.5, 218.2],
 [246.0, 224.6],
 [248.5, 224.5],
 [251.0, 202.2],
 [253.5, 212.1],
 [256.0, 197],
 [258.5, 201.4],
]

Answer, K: 205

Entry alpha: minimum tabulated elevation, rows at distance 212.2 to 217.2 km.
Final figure 197.4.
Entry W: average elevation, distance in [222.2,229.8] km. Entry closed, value 207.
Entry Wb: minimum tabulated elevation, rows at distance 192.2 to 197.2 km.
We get 189.9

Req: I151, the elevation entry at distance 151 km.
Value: 186.2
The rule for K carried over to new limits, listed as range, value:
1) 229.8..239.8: 214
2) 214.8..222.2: 202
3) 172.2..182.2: 201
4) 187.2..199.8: 197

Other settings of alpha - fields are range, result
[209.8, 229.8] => 195.3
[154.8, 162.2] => 179.2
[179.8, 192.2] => 176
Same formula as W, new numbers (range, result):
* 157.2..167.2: 193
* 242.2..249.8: 222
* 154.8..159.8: 182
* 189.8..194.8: 202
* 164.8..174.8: 199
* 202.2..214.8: 211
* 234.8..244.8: 221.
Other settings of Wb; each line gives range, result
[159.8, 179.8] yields 190.6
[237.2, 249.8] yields 204.4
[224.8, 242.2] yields 202.5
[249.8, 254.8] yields 202.2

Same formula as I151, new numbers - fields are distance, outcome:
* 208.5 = 212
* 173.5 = 197.6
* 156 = 179.2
